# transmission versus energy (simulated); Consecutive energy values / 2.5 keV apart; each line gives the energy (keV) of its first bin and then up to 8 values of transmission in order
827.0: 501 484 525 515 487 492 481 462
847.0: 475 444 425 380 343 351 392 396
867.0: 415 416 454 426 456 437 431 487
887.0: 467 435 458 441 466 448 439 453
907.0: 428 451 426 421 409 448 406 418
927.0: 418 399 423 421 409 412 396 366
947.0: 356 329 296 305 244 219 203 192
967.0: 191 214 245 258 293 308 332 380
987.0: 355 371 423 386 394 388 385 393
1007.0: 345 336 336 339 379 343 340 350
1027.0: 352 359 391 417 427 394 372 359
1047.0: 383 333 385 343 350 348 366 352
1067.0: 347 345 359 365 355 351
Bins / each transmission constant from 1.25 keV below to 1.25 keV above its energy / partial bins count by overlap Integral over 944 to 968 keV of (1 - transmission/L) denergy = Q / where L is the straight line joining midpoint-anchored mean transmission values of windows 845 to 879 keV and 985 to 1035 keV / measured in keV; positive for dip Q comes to 7.3 keV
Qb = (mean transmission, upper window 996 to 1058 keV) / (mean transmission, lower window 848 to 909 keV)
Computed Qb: 0.9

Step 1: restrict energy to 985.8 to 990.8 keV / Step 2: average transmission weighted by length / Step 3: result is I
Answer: 364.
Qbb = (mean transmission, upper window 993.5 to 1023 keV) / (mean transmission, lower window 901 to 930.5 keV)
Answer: 0.85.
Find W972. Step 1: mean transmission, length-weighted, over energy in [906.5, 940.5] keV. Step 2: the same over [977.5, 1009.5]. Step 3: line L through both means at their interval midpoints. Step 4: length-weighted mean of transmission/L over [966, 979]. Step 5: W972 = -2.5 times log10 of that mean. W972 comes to 0.49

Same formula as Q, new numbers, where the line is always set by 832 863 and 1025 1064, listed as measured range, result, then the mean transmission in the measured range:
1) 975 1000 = 2.0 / 359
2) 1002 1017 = 1.1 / 355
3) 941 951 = 1.2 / 359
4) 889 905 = -1.0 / 449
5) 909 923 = -0.3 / 426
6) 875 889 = -0.8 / 453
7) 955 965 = 4.4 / 223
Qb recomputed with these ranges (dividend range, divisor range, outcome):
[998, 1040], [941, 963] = 1.22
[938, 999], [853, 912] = 0.73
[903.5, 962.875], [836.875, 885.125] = 0.88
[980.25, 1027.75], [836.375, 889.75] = 0.84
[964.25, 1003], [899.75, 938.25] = 0.76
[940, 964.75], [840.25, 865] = 0.72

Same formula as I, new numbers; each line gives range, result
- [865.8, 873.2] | 428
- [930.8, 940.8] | 416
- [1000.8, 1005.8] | 389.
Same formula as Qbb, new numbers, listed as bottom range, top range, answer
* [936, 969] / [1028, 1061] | 1.25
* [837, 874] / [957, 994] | 0.67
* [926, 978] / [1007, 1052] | 1.17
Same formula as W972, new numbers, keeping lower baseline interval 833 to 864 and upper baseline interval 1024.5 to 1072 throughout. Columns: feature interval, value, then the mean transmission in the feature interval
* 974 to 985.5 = 0.23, 316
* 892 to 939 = -0.04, 430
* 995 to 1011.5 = 0.03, 372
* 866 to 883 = -0.02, 434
